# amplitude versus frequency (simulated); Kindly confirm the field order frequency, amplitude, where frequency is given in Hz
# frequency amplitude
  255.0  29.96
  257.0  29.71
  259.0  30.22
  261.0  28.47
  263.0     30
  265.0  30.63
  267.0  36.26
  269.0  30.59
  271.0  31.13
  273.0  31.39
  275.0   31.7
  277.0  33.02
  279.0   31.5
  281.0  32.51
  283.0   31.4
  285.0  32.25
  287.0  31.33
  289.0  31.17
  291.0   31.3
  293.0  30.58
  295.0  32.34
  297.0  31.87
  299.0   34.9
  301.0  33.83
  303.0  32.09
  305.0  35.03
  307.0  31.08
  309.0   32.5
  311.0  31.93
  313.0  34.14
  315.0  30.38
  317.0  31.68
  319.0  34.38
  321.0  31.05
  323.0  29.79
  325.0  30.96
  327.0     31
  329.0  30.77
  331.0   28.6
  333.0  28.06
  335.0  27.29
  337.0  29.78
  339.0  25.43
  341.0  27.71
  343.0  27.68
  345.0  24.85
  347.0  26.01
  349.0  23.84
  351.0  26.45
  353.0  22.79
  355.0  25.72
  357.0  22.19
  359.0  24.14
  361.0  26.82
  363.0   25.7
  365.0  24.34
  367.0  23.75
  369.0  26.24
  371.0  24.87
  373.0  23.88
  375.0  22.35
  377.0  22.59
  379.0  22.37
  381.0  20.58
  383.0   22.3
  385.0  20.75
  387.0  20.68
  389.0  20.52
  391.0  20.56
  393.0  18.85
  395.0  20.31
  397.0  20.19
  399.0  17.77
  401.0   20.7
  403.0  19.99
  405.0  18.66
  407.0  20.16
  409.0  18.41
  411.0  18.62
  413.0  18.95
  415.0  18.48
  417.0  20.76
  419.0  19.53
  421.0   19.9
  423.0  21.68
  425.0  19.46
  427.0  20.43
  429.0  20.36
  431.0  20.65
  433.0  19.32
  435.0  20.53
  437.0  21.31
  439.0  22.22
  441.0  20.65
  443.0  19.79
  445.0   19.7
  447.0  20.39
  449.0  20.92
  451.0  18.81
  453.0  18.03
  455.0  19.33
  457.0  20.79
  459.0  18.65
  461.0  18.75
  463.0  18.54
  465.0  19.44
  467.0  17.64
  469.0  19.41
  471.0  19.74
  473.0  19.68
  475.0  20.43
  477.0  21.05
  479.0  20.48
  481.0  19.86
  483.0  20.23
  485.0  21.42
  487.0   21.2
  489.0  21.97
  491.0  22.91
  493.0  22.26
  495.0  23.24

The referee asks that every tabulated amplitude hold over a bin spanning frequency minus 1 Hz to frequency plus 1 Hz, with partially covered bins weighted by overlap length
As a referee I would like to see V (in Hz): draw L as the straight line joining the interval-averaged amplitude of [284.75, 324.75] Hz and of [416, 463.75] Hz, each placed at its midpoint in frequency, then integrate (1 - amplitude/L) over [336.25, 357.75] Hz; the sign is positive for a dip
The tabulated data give 2.1 Hz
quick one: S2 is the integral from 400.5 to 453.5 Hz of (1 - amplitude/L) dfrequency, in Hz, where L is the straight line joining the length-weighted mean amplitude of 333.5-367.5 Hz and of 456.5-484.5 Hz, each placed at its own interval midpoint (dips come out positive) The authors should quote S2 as 4.4 Hz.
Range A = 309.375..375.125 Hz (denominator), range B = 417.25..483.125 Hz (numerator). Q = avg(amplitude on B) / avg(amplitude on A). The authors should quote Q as 0.72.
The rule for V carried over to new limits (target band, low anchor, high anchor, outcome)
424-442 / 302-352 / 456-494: 1.9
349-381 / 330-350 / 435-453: 1.5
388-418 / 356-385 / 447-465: 3.3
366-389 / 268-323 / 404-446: 1.7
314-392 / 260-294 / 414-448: 0.6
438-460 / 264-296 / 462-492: 2.0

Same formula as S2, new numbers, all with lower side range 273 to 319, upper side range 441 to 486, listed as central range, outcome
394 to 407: 2.5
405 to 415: 2.0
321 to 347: 0.8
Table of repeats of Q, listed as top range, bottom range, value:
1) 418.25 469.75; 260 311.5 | 0.62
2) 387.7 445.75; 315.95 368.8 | 0.73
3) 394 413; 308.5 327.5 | 0.61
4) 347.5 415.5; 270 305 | 0.68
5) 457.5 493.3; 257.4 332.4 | 0.64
